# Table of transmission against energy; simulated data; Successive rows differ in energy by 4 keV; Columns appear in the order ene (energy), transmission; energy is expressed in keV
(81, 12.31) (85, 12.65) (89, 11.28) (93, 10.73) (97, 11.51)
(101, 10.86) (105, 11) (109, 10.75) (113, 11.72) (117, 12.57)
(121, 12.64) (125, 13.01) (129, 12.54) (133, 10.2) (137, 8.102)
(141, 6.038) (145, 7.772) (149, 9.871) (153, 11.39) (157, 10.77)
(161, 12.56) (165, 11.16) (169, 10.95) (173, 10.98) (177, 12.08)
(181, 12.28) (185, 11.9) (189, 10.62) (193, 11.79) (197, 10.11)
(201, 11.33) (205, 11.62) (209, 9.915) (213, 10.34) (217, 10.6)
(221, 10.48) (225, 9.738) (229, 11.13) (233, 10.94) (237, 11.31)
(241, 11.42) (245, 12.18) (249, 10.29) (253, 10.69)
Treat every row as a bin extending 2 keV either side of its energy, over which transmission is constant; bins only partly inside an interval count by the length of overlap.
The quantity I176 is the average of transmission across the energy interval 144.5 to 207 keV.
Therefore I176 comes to 11.2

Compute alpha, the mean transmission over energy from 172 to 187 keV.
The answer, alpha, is 11.9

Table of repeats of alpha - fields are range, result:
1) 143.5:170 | 10.7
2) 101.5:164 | 10.7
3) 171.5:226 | 11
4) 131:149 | 8.23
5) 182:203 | 11.2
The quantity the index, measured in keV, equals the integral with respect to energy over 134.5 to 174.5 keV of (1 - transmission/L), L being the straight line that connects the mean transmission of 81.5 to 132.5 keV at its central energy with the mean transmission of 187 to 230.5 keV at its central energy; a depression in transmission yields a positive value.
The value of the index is 4.6 keV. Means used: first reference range 11.7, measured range 9.95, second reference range 10.7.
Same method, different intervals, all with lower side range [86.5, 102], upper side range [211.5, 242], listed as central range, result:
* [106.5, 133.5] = -2.25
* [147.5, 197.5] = -1.88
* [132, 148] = 4.37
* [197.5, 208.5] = -0.27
